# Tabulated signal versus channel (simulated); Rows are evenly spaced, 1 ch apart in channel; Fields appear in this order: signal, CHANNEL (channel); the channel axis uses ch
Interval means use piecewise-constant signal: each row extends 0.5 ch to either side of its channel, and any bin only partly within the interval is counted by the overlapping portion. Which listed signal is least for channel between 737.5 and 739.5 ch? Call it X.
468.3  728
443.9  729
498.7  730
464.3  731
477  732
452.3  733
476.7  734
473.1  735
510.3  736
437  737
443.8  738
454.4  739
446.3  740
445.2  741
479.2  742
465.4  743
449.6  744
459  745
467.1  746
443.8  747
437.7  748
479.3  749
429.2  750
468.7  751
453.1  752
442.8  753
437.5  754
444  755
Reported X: 443.8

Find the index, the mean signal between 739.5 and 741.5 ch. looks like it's 446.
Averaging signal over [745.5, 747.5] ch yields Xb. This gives 455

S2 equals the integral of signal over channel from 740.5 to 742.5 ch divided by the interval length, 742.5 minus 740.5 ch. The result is 462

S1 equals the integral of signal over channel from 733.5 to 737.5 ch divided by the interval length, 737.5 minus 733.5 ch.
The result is 474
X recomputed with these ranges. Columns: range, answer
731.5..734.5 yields 452.3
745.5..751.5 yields 429.2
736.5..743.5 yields 437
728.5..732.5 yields 443.9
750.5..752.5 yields 453.1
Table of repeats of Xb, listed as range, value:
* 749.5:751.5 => 449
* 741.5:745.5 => 463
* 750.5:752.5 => 461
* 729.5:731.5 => 482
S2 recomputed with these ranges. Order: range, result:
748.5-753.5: 455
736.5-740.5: 445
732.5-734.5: 464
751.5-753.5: 448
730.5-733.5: 465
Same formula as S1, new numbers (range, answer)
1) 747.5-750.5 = 449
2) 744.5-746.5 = 463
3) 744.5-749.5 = 457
